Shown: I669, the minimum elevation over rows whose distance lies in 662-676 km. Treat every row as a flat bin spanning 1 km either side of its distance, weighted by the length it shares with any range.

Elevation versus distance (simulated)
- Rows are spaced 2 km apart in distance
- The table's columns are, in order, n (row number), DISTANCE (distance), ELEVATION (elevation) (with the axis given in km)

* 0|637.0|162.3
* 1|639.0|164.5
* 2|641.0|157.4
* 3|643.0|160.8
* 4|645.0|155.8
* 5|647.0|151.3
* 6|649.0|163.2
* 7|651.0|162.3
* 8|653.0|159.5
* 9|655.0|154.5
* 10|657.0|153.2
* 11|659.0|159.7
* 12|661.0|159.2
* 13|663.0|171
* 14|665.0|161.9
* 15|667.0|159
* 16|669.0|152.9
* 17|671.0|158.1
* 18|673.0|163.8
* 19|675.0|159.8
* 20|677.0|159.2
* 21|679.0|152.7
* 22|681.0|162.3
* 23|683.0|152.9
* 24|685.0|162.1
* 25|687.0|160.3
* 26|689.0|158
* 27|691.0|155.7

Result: 152.9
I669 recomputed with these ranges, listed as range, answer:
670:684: 152.7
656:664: 153.2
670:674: 158.1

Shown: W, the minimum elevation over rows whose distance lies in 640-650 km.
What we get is 151.3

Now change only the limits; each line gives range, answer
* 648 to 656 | 154.5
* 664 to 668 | 159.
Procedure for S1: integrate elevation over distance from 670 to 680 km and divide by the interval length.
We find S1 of 159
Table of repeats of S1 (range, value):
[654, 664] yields 160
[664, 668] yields 160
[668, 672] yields 156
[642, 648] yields 156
